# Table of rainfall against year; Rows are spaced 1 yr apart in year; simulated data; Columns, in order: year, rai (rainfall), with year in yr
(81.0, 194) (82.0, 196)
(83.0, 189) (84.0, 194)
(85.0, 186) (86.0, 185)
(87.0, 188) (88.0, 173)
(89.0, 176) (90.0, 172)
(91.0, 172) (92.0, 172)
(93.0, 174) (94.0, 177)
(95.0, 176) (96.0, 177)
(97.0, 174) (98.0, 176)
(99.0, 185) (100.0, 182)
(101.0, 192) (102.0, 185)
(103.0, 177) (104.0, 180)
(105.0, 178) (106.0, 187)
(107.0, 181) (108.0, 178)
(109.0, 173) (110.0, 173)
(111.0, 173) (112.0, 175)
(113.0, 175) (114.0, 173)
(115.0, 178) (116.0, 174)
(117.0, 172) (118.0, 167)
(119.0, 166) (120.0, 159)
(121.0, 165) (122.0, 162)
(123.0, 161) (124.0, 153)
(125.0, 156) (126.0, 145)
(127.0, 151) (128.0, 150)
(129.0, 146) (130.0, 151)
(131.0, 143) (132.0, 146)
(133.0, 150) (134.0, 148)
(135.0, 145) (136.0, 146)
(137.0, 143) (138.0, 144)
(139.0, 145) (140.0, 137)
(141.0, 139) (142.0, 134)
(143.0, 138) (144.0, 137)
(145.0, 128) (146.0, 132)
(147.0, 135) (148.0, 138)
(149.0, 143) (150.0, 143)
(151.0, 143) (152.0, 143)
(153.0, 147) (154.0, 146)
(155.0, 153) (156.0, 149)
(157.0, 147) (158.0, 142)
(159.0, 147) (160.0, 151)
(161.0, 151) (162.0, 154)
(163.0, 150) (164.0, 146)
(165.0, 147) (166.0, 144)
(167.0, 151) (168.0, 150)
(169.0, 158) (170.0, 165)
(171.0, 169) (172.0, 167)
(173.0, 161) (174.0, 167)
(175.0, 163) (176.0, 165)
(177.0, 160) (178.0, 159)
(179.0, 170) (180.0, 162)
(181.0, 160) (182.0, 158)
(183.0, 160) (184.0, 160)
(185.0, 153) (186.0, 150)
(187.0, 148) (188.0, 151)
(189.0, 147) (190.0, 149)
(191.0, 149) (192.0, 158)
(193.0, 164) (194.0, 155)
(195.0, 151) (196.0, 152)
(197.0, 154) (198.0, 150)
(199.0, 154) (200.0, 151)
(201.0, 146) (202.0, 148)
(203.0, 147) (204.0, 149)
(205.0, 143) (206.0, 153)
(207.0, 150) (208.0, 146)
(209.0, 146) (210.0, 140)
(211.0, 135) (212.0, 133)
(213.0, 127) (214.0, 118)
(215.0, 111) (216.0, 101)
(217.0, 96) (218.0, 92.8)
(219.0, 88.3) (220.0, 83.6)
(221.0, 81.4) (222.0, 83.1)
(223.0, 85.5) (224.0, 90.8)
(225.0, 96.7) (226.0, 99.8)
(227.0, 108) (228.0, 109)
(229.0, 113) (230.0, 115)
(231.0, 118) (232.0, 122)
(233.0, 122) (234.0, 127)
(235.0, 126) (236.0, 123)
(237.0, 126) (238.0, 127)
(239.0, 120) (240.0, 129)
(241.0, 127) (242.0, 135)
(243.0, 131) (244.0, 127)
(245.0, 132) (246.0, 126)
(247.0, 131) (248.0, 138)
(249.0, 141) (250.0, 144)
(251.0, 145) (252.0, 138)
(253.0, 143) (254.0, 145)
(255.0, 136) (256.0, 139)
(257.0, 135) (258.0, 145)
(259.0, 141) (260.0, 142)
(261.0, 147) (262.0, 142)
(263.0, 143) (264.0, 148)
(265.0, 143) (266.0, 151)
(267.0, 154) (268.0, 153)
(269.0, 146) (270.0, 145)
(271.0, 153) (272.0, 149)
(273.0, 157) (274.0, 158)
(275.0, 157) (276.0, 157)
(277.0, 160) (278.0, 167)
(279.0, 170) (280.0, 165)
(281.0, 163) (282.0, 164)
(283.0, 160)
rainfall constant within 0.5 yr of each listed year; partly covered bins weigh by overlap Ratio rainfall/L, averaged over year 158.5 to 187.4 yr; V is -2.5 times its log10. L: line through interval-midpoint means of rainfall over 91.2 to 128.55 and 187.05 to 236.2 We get -0.09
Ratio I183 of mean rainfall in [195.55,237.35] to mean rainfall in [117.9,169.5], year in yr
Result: 0.8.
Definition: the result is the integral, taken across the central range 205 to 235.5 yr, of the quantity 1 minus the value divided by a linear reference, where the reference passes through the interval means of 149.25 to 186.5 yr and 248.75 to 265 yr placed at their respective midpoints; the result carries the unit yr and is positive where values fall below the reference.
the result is 6.8 yr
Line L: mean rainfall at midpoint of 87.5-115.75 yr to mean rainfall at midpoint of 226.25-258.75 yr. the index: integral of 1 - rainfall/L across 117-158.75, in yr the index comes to 4.5 yr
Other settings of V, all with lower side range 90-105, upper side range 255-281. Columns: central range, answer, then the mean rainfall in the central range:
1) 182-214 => 0.094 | 149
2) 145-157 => 0.189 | 142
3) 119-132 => 0.133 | 154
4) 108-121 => 0.025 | 172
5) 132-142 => 0.194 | 144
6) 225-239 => 0.311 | 117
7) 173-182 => 0.016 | 163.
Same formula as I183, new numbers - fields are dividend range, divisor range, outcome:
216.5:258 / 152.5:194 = 0.77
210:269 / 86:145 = 0.76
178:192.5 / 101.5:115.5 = 0.88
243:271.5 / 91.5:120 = 0.80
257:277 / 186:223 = 1.11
